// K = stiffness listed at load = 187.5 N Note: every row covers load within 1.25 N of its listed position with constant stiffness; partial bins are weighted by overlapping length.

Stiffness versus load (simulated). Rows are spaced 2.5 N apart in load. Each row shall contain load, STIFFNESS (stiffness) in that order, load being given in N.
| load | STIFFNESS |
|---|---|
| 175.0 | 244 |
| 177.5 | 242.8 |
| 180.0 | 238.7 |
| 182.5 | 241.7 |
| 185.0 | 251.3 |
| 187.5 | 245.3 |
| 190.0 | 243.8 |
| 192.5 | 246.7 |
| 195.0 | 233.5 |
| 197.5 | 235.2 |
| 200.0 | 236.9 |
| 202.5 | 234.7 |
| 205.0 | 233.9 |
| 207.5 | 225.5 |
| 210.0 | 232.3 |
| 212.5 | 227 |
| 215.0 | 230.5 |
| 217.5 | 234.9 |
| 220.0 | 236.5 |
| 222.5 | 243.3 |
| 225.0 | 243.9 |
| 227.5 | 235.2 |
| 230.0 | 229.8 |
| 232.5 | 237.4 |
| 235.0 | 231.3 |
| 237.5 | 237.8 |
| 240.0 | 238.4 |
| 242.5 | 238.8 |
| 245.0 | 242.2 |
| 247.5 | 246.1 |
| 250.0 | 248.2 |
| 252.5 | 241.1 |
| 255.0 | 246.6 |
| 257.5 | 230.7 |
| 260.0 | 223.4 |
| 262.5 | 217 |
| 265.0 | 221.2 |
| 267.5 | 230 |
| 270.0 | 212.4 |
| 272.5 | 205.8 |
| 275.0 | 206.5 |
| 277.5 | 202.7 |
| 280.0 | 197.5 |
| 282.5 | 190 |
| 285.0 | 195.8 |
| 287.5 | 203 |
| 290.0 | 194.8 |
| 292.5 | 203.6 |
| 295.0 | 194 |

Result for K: 245.3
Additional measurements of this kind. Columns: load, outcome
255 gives 246.6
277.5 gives 202.7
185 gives 251.3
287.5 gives 203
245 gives 242.2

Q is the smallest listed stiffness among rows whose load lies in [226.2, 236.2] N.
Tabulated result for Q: 229.8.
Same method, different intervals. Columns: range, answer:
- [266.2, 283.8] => 190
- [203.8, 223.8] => 225.5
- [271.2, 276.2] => 205.8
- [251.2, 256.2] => 241.1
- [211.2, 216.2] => 227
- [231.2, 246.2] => 231.3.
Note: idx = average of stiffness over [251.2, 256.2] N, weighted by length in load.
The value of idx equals 244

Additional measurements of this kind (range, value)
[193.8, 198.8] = 234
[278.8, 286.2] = 194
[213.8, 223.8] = 236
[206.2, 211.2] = 229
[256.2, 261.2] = 227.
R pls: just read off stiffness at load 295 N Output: 194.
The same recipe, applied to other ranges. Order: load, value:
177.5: 242.8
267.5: 230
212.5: 227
